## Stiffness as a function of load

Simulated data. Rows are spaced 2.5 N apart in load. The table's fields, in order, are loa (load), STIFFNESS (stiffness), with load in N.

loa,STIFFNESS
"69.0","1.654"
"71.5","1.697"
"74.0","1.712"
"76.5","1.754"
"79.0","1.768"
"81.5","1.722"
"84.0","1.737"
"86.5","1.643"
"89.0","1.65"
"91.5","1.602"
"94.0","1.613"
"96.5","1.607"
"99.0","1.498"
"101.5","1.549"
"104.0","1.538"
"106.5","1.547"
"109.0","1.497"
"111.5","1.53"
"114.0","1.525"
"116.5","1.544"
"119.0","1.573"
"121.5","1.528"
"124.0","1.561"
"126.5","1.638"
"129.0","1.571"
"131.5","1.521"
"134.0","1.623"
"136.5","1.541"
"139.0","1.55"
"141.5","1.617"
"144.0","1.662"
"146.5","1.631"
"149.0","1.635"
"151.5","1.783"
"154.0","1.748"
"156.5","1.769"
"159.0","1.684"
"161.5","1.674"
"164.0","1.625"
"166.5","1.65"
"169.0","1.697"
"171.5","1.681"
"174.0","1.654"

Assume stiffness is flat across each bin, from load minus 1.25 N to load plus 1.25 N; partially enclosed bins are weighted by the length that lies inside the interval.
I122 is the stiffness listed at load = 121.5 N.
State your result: 1.528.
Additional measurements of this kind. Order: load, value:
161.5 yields 1.674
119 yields 1.573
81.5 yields 1.722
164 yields 1.625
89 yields 1.65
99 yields 1.498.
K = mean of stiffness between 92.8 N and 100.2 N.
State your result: 1.57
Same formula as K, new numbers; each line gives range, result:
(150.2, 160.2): 1.75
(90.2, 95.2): 1.61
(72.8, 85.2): 1.74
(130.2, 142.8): 1.57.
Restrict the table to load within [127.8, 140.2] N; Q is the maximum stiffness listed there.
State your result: 1.623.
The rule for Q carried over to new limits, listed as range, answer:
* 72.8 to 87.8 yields 1.768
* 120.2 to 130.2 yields 1.638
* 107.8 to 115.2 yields 1.53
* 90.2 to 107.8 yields 1.613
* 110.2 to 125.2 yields 1.573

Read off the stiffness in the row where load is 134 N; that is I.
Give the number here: 1.623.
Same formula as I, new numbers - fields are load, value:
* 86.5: 1.643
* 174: 1.654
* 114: 1.525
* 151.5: 1.783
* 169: 1.697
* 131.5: 1.521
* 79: 1.768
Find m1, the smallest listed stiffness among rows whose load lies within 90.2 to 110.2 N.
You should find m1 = 1.497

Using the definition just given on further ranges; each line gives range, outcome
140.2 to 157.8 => 1.617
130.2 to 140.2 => 1.521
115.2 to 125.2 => 1.528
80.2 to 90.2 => 1.643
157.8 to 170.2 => 1.625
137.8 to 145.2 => 1.55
